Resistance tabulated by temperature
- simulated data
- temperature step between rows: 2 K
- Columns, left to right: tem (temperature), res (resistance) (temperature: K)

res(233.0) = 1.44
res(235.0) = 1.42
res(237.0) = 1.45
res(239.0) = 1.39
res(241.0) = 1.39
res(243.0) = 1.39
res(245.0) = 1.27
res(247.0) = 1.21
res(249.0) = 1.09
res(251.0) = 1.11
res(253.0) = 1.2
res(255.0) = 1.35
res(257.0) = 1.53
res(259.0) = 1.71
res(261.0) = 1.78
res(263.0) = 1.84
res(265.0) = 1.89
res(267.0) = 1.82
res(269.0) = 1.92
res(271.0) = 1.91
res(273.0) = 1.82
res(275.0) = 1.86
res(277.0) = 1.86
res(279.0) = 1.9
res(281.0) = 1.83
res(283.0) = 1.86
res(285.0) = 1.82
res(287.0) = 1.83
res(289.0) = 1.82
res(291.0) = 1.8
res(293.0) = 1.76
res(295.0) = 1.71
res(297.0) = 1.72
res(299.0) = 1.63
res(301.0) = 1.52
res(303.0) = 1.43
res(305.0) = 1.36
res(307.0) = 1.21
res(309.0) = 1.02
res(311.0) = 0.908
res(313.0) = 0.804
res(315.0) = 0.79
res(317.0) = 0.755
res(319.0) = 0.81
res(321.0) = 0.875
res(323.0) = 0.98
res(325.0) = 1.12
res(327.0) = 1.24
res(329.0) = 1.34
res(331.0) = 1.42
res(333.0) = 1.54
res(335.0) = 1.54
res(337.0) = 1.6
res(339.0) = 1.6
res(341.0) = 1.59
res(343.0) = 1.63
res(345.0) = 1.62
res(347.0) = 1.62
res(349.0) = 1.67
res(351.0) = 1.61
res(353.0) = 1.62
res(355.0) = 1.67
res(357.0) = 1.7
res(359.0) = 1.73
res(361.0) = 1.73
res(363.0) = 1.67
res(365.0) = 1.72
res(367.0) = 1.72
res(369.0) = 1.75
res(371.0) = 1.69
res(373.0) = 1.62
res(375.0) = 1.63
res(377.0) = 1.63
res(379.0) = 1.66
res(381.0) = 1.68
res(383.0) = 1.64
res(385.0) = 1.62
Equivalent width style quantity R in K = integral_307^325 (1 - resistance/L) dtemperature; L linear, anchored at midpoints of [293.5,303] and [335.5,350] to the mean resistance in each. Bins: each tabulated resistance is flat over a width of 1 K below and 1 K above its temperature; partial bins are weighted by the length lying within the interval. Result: 8.01 K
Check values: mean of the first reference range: 1.63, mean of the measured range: 0.901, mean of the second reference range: 1.62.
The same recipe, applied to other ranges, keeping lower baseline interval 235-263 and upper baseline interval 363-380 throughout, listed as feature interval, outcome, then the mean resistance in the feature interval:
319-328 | 3.1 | 1.03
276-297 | -4.8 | 1.81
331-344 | 0.2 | 1.57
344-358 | -0.1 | 1.64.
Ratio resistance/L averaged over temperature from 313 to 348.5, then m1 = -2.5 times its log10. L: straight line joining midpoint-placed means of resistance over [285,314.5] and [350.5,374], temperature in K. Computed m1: 0.22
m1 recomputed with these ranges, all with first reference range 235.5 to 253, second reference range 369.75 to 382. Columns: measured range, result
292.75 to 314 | 0.07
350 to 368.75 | -0.05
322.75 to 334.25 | 0.17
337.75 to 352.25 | -0.04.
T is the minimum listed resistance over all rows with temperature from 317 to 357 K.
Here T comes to 0.755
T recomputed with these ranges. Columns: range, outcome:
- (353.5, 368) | 1.67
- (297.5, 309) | 1.02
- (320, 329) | 0.875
